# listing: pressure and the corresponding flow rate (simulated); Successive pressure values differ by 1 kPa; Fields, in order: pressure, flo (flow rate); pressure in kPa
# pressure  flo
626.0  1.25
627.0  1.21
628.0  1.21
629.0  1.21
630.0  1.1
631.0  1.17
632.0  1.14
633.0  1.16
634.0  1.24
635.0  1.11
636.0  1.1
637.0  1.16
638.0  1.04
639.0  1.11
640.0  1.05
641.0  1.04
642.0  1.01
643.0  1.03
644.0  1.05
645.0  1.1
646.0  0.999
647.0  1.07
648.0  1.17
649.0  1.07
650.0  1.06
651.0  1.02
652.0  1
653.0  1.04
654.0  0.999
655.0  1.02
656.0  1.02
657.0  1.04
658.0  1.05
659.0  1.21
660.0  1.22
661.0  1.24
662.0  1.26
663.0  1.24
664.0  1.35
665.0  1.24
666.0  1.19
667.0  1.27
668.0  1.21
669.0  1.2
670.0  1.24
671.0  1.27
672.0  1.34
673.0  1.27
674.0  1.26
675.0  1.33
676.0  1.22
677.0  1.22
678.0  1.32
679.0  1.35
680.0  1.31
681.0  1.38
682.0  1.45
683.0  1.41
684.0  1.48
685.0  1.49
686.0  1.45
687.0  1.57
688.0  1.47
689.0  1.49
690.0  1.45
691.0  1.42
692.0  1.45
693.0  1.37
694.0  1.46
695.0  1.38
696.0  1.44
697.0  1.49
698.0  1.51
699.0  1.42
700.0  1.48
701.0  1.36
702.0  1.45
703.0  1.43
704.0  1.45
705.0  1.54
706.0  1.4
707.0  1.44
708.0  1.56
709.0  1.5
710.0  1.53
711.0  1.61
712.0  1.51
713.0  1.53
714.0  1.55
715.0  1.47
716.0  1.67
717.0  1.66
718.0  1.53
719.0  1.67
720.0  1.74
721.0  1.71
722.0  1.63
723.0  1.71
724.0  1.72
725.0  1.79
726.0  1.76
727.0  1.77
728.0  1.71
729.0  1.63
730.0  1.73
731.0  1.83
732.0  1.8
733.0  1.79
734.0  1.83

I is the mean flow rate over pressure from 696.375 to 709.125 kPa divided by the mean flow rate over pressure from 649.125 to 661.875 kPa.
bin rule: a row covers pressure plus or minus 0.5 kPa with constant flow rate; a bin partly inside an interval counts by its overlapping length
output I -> 1.4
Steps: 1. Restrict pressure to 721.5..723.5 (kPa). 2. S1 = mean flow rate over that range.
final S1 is 1.67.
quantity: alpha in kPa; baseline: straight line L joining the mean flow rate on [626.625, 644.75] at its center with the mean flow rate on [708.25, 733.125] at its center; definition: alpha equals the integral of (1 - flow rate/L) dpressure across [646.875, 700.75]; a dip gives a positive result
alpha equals 3.1 kPa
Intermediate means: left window 1.12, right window 1.66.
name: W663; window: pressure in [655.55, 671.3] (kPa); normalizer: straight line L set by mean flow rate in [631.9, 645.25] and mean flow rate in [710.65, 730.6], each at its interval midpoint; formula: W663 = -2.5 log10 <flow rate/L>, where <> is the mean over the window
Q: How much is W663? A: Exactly 0.05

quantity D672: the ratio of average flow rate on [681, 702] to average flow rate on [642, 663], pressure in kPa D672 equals 1.3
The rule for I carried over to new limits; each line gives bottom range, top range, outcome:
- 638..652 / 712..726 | 1.56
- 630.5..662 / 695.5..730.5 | 1.44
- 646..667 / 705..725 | 1.41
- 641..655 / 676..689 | 1.34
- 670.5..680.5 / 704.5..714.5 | 1.18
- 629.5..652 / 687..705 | 1.33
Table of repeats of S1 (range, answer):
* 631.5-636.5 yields 1.15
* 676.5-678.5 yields 1.27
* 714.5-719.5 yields 1.6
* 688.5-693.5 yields 1.44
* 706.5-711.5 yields 1.53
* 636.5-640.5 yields 1.09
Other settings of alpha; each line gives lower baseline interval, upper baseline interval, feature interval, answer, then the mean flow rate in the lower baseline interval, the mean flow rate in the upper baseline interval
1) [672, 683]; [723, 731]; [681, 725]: 0.4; 1.32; 1.73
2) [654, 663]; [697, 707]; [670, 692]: -1.4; 1.13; 1.45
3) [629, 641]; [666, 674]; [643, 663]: 1.7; 1.13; 1.25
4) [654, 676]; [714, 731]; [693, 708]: 0.5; 1.21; 1.68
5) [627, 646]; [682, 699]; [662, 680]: 0.9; 1.11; 1.46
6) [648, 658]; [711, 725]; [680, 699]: -1.1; 1.04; 1.63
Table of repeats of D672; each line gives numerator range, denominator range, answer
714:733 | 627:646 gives 1.52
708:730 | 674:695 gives 1.17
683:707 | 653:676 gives 1.21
